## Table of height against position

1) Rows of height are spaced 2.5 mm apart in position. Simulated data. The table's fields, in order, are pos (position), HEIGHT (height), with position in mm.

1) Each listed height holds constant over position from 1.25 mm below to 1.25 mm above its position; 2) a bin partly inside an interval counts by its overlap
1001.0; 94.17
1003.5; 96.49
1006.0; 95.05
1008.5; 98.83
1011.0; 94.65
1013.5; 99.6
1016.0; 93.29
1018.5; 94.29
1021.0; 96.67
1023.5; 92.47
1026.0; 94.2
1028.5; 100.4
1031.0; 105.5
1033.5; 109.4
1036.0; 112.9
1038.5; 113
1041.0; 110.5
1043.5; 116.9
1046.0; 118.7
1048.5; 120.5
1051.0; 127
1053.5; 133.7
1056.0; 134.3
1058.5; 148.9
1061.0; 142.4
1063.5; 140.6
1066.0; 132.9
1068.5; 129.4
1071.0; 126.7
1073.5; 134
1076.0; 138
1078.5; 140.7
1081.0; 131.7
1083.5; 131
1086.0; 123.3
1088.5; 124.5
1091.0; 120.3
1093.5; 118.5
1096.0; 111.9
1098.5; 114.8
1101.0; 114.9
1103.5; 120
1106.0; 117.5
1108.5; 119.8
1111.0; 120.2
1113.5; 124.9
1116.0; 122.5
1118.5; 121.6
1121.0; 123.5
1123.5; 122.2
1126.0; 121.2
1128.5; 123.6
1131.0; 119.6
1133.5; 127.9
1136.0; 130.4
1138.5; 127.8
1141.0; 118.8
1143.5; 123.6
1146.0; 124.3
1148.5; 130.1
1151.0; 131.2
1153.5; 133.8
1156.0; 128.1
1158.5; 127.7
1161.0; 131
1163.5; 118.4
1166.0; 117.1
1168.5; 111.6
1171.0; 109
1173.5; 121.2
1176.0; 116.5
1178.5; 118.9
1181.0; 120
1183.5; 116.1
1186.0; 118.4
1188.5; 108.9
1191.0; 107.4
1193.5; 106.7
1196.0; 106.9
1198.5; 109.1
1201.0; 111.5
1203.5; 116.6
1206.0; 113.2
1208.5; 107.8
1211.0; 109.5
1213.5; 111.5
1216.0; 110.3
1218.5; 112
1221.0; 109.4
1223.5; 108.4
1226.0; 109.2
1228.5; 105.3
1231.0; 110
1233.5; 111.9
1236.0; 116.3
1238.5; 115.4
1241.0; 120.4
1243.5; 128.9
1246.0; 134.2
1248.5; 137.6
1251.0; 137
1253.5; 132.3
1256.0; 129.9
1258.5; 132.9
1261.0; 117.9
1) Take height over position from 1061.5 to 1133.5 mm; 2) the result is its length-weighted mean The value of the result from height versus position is 125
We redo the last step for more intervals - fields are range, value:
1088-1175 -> 122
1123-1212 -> 119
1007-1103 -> 118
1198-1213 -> 111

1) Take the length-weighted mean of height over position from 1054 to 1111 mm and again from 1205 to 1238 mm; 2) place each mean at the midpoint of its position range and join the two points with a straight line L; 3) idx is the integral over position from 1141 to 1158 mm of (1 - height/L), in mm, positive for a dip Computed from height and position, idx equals -1.2 mm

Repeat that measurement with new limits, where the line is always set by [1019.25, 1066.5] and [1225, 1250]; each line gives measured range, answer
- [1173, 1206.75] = 1.5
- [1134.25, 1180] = -1.8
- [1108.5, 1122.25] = -0.4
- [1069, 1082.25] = -1.8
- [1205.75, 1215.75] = 0.7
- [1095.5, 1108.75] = 0.2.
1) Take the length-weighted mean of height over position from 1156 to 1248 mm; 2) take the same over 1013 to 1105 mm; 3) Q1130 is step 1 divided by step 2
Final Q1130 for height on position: 0.96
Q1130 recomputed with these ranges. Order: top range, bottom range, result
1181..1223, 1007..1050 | 1.07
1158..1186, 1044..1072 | 0.90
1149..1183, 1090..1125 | 1.02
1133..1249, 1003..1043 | 1.17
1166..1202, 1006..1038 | 1.14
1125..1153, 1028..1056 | 1.08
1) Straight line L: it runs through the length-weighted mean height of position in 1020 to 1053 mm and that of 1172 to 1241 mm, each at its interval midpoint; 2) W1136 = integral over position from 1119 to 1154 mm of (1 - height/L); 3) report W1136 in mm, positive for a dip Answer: -4.4 mm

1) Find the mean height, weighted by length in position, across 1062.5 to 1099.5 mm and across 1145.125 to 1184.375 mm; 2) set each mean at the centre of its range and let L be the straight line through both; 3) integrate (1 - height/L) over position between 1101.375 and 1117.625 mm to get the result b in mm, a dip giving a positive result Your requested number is 0.7 mm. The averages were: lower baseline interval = 128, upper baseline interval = 122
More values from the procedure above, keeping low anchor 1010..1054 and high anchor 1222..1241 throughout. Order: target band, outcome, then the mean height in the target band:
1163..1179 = -0.8 mm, 116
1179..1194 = -0.4 mm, 114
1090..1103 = -0.9 mm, 116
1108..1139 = -4.1 mm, 123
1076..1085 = -2.2 mm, 135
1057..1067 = -3.1 mm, 141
